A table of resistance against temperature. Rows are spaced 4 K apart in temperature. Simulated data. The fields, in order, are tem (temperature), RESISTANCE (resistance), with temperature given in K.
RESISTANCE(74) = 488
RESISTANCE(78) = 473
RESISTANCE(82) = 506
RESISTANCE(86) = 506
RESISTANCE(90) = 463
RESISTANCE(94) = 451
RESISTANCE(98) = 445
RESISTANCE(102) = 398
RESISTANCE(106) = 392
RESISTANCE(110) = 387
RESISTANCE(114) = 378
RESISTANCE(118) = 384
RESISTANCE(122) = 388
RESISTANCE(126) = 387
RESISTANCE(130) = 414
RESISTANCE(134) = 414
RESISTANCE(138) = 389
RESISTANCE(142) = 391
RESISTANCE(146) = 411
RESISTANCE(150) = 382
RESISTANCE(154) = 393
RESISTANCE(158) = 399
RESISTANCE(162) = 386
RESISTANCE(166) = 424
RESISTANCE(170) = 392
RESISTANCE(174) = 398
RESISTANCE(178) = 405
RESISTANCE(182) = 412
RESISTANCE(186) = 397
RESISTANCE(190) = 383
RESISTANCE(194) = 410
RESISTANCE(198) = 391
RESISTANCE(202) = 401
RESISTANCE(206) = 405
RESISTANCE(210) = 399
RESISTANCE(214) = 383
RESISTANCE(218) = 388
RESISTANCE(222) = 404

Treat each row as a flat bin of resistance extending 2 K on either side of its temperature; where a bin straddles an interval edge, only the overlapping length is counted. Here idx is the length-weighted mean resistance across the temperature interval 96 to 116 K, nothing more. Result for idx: 400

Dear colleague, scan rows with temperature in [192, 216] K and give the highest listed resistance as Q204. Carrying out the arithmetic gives 410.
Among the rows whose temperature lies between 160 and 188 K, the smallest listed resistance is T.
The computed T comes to 386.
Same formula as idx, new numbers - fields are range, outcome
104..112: 390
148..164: 390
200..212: 402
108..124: 384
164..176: 405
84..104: 453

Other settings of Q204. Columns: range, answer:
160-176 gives 424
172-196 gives 412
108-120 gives 387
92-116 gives 451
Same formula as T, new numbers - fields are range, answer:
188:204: 383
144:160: 382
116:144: 384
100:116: 378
